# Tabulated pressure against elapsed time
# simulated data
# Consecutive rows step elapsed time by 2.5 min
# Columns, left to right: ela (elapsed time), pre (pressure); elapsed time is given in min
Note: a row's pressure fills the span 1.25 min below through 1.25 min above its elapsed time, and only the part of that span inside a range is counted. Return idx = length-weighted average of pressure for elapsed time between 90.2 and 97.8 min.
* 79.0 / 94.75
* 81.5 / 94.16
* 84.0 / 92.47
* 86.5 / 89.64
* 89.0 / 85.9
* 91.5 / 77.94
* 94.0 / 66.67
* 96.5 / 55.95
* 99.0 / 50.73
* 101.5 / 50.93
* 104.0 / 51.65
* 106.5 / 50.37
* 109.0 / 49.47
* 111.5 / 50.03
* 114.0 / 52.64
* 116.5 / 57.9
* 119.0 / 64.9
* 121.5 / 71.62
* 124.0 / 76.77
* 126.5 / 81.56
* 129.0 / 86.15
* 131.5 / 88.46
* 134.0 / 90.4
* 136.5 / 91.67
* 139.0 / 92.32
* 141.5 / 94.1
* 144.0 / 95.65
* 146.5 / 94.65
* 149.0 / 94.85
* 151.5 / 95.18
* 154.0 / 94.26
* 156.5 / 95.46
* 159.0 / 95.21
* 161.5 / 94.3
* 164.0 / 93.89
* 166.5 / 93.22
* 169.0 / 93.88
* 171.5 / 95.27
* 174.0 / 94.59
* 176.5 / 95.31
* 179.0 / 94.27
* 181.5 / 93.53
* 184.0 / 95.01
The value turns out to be 66.9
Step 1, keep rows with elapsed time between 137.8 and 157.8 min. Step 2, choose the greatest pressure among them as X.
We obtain 95.65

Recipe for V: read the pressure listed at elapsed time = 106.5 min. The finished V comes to 50.37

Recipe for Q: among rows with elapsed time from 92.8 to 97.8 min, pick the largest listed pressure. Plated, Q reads 66.67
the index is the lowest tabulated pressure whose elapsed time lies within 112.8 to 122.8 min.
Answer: 52.64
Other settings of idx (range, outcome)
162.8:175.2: 94.2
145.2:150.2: 94.8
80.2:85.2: 93.3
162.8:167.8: 93.6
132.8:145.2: 92.8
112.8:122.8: 61.9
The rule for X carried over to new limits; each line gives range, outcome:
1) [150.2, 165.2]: 95.46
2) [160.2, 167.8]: 94.3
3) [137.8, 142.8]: 94.1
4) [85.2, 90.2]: 89.64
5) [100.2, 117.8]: 57.9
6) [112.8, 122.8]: 71.62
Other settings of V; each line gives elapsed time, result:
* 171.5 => 95.27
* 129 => 86.15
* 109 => 49.47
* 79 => 94.75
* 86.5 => 89.64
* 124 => 76.77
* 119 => 64.9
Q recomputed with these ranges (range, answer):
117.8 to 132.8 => 88.46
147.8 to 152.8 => 95.18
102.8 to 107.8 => 51.65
